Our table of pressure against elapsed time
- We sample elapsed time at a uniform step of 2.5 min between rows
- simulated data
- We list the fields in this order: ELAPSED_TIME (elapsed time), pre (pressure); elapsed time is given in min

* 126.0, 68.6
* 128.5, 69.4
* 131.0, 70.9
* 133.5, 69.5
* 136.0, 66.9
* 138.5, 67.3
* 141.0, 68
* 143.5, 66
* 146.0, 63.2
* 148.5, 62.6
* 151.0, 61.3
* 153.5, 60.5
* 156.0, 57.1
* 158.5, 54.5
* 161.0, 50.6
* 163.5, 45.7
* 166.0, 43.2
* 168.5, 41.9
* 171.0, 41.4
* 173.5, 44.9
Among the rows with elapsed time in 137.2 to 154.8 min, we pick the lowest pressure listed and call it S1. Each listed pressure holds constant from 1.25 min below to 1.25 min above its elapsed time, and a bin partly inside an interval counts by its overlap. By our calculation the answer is 60.5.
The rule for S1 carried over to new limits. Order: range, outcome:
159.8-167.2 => 43.2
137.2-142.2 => 67.3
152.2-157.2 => 57.1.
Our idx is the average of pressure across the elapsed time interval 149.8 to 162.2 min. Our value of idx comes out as 56.8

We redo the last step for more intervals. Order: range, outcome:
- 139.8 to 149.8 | 64.9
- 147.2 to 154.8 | 61.4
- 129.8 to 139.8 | 68.6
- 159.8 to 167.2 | 46.5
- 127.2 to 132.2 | 70.1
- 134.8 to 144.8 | 67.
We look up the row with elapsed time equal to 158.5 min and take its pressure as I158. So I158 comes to 54.5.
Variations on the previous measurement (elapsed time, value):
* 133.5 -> 69.5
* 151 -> 61.3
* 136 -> 66.9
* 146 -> 63.2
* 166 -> 43.2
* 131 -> 70.9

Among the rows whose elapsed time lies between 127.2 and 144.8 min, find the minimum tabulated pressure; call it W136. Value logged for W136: 66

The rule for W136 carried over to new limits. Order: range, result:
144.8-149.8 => 62.6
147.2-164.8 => 45.7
